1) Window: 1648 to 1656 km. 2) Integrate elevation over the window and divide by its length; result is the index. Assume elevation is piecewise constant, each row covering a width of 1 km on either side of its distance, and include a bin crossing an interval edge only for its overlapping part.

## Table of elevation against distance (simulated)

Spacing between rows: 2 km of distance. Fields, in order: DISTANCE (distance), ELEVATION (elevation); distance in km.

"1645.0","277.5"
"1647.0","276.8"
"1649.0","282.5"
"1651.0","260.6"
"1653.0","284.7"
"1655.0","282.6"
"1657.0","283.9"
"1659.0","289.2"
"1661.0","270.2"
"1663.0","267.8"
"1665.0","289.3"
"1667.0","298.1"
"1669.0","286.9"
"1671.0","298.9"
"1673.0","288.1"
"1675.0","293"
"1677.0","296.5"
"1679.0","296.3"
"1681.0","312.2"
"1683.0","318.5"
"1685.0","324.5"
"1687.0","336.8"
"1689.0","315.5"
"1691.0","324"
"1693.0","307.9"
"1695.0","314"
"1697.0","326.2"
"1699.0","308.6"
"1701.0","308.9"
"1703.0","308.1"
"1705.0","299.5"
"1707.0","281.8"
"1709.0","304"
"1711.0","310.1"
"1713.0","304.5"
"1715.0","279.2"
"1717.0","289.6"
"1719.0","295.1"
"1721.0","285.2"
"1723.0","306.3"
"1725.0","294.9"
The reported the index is 278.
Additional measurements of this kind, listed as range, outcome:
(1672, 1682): 297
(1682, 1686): 322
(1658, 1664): 276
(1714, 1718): 284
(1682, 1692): 324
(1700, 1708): 300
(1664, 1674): 292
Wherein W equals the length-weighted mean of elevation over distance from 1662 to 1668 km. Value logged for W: 285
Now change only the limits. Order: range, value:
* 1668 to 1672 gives 293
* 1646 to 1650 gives 280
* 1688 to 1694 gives 316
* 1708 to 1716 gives 299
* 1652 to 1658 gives 284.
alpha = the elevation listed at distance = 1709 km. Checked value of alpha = 304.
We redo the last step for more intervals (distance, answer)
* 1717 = 289.6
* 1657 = 283.9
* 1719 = 295.1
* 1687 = 336.8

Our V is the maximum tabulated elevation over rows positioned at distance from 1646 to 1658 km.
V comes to 284.7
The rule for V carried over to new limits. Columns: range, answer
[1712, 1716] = 304.5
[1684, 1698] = 336.8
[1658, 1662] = 289.2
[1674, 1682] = 312.2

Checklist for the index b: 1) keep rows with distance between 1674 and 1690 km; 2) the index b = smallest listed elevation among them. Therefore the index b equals 293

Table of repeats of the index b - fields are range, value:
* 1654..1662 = 270.2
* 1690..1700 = 307.9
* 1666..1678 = 286.9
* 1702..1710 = 281.8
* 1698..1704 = 308.1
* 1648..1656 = 260.6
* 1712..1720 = 279.2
